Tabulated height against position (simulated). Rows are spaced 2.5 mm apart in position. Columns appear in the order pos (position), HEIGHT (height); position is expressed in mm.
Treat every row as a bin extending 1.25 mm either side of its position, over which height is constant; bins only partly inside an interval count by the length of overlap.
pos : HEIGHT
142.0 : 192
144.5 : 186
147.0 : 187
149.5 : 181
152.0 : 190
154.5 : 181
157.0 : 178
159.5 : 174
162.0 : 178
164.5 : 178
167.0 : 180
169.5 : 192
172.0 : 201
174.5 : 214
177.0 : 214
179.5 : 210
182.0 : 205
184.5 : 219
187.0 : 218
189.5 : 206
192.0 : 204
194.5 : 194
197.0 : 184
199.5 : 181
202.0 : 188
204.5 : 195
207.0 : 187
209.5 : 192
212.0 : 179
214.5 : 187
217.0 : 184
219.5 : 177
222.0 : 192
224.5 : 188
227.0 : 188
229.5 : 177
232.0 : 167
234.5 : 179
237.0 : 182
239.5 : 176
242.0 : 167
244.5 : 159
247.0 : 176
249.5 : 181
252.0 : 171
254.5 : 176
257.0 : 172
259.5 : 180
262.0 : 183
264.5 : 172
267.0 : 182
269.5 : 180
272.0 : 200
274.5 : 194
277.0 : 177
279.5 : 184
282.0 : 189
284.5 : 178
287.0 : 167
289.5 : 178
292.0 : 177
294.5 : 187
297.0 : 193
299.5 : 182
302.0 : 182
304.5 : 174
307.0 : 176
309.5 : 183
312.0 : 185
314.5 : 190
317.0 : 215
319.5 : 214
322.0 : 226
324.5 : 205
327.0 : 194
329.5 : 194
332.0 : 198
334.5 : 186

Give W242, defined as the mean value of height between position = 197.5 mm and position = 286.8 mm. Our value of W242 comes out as 181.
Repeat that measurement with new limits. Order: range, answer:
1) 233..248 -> 173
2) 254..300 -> 182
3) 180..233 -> 191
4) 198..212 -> 188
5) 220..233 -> 182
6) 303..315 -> 181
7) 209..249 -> 179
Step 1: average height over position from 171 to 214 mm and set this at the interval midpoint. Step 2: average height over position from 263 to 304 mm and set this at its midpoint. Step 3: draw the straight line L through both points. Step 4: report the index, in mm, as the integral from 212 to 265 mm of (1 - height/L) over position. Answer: 3.57 mm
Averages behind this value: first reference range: 199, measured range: 178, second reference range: 182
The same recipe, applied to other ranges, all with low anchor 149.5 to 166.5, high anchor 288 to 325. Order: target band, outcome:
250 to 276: 0.9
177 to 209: -3.0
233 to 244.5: 0.7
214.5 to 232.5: 0.2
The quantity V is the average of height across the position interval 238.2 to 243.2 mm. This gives 172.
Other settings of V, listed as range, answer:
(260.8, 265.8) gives 177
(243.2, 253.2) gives 172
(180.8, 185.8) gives 212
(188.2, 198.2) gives 197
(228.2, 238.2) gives 176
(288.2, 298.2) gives 184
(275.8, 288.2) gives 179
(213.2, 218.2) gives 185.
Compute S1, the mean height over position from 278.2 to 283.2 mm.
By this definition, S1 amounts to 186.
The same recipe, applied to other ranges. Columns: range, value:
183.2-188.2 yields 218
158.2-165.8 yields 177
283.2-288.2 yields 173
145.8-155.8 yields 185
